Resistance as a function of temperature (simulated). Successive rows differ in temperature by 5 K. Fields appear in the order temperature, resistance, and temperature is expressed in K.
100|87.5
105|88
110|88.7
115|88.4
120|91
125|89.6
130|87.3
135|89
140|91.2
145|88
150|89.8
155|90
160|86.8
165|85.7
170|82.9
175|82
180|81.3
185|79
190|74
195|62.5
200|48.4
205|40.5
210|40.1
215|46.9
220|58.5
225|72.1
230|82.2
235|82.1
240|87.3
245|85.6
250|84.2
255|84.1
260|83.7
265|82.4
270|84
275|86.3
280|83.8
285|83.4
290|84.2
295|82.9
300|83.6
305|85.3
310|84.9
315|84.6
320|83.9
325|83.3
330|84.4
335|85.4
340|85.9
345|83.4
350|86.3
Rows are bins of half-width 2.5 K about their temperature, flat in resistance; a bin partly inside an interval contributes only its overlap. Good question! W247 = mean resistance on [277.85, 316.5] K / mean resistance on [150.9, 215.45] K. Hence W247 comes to 1.2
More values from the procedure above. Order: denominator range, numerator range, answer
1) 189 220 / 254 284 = 1.63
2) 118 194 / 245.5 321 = 0.99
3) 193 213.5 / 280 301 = 1.76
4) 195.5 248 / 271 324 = 1.31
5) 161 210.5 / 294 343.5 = 1.22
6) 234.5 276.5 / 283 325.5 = 0.99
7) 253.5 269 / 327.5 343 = 1.02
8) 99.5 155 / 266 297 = 0.94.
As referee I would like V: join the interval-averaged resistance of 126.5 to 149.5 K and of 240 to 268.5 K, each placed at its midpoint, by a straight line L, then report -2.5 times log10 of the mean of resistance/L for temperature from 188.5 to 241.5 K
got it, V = 0.344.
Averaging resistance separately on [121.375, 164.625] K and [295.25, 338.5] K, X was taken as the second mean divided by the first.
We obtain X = 0.9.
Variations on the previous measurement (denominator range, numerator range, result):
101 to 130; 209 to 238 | 0.73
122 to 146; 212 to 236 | 0.75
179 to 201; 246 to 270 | 1.20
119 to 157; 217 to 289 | 0.91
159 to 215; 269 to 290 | 1.24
